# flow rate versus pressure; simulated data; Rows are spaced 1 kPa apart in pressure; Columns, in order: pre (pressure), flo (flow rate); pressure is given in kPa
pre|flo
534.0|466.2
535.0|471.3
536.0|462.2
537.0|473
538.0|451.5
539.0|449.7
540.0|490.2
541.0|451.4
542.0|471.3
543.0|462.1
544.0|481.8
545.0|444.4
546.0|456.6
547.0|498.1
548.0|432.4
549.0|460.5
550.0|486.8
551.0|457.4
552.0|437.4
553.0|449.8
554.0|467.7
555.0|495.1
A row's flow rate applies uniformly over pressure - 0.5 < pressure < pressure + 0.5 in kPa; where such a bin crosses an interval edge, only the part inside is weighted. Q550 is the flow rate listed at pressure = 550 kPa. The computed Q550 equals 486.8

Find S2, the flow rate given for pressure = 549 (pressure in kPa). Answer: 460.5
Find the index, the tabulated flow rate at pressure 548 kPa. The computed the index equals 432.4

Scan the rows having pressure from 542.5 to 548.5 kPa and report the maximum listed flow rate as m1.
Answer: 498.1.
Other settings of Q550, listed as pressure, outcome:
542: 471.3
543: 462.1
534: 466.2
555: 495.1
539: 449.7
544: 481.8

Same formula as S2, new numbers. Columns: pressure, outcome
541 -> 451.4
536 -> 462.2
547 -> 498.1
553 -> 449.8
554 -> 467.7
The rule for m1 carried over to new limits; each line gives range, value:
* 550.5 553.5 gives 457.4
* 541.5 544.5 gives 481.8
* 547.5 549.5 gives 460.5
